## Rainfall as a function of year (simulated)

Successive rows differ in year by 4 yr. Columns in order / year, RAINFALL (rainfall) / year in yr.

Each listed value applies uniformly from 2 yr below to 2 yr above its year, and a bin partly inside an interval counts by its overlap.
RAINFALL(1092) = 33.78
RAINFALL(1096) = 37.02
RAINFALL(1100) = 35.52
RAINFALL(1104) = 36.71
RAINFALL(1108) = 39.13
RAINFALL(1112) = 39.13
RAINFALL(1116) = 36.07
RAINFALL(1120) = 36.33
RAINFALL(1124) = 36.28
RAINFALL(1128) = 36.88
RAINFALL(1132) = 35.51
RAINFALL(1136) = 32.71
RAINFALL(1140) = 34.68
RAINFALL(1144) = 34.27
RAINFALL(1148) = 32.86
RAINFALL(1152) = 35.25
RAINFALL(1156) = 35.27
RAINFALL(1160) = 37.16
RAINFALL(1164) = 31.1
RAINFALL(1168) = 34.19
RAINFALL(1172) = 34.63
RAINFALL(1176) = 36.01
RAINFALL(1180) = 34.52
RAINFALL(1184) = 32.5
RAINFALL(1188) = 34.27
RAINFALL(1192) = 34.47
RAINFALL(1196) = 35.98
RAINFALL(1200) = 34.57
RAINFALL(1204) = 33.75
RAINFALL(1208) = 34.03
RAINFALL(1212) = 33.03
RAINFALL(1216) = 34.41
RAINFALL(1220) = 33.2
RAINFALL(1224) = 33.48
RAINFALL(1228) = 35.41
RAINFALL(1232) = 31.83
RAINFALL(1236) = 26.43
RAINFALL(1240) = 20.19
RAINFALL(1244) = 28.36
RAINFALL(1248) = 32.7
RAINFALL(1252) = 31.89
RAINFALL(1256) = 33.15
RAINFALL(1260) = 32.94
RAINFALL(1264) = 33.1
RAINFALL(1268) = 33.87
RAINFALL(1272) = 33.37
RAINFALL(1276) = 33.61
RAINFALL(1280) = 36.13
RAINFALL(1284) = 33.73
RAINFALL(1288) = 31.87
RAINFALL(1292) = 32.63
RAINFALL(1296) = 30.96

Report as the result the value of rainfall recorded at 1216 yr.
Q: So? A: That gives 34.41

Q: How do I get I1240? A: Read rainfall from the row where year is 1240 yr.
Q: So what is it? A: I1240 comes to 20.19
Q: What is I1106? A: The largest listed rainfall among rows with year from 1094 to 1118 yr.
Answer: 39.13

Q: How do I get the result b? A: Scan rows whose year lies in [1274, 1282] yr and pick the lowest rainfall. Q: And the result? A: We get 33.61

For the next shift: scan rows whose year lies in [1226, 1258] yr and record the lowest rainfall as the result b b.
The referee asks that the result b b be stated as 20.19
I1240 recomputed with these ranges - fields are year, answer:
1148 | 32.86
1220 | 33.2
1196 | 35.98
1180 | 34.52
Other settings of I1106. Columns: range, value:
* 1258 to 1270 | 33.87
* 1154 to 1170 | 37.16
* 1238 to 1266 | 33.15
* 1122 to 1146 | 36.88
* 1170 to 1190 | 36.01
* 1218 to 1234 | 35.41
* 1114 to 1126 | 36.33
